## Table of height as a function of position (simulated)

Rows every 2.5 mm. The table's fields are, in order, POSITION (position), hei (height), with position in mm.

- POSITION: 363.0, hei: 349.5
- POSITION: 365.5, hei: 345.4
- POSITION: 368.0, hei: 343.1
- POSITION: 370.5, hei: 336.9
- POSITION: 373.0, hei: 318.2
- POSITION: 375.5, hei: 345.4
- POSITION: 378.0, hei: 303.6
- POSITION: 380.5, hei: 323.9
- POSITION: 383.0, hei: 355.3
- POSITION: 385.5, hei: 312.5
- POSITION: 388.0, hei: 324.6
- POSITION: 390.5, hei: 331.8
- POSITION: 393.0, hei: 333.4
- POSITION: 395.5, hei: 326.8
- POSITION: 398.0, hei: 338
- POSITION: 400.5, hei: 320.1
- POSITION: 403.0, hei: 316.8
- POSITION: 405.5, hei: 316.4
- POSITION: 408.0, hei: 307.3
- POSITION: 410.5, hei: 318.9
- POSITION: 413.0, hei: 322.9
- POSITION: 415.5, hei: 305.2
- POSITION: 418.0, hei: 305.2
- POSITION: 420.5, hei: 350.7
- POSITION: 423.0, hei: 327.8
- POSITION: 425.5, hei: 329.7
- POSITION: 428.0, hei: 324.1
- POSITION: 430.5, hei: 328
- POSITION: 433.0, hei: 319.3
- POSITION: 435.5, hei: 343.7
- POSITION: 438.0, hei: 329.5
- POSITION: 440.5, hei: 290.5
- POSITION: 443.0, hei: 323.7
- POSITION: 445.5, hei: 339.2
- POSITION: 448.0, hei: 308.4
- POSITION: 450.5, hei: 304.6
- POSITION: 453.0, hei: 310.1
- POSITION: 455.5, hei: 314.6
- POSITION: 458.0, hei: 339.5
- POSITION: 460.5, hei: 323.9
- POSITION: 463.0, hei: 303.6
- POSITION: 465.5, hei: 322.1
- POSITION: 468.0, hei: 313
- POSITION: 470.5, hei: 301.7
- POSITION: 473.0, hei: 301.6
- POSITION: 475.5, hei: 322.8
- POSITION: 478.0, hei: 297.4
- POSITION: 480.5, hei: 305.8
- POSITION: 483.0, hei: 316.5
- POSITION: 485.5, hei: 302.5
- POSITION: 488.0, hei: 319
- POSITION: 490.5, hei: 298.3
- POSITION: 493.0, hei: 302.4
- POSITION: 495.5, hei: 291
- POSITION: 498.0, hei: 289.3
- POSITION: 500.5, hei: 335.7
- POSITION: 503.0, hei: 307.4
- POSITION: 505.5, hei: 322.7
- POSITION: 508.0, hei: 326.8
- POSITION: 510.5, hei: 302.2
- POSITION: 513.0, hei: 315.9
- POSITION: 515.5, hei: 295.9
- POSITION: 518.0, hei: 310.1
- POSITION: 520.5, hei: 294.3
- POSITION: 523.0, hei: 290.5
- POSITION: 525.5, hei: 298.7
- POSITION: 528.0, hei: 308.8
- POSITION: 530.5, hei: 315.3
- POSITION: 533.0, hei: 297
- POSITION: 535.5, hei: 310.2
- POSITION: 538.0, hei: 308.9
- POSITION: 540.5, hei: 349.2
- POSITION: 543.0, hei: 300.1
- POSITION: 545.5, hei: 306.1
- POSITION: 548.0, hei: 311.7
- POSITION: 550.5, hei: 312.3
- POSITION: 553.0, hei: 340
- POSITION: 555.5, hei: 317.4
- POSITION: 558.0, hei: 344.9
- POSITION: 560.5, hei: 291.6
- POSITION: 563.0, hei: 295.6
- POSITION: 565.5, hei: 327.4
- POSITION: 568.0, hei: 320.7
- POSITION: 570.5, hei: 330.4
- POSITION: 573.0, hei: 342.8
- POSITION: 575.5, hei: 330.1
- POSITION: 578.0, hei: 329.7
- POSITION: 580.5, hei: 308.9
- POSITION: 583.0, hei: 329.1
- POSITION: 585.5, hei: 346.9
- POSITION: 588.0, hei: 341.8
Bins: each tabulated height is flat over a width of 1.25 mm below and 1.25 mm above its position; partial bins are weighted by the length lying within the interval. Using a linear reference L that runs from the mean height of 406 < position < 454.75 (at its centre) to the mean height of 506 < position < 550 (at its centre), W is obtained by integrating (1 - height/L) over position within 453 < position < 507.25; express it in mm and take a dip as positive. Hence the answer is 0.56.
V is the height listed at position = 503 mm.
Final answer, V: 307.4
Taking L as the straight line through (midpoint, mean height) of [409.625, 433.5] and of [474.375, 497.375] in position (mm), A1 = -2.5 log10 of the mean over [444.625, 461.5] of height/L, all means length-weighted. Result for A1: -0.02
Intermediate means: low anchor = 323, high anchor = 306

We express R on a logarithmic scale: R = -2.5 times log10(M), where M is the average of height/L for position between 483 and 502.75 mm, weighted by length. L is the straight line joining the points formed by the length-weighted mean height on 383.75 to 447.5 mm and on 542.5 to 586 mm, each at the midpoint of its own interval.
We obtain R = 0.06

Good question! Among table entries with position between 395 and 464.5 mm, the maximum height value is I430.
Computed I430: 350.7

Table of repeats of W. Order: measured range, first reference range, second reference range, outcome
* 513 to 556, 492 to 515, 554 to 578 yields 0.9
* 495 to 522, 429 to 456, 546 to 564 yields 0.8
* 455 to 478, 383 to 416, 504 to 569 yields 0.2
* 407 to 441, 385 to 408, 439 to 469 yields -0.2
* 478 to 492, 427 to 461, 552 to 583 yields 0.6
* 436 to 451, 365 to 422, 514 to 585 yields 0.2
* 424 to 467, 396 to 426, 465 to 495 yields -0.8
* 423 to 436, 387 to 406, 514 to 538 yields -0.3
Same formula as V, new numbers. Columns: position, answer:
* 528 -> 308.8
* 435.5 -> 343.7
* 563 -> 295.6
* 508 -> 326.8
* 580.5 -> 308.9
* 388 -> 324.6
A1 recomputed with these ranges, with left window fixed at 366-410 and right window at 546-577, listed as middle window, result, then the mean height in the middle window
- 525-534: 0.059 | 306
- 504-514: 0.022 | 317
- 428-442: 0.010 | 322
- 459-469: 0.028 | 316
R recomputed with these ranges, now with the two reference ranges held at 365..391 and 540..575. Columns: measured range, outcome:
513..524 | 0.08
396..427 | 0.02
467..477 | 0.05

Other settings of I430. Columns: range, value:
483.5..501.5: 335.7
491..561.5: 349.2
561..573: 342.8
